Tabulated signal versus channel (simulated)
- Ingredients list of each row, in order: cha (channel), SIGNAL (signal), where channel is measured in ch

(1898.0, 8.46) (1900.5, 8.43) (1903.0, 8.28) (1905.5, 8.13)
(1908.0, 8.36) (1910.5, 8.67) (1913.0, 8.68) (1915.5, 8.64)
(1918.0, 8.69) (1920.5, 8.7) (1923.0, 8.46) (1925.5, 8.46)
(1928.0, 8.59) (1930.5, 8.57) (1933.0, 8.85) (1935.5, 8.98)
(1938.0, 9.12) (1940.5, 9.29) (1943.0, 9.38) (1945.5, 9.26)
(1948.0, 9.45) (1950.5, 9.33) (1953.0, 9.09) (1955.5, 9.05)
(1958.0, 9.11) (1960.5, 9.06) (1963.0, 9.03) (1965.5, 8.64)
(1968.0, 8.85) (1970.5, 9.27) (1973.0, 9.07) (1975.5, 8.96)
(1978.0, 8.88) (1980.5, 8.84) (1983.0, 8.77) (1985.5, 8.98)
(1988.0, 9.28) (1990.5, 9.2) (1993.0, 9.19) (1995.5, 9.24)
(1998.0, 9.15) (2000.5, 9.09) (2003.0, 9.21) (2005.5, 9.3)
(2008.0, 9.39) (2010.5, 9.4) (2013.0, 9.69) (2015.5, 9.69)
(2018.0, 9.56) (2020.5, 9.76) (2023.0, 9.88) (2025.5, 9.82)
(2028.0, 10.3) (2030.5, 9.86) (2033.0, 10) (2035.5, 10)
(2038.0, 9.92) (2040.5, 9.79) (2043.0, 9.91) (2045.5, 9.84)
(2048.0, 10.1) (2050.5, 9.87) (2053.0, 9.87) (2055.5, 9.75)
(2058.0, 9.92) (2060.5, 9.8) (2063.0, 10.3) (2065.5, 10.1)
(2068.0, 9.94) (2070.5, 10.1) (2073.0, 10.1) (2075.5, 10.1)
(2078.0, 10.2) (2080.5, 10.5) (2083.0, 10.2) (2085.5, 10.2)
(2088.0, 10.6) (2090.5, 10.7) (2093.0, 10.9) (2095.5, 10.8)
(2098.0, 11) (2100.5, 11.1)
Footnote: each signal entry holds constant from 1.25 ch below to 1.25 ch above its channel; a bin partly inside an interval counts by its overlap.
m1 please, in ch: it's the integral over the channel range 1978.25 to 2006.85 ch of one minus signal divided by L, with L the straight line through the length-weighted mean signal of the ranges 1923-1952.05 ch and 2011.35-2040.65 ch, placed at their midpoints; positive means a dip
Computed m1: 1.3 ch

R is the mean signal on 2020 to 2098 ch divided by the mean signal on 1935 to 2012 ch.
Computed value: 1.11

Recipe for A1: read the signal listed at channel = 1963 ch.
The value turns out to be 9.03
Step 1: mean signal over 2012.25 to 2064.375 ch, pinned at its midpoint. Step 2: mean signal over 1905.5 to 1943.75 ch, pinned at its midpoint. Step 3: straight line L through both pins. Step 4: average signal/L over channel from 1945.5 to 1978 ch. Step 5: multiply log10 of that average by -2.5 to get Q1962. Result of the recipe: 0.004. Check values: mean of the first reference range 8.73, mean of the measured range 9.08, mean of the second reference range 9.89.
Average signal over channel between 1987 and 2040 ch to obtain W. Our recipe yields 9.57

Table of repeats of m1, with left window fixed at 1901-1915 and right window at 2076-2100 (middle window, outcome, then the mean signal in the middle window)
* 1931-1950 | -0.8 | 9.17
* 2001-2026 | 0.4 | 9.55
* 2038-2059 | 0.5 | 9.88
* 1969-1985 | 0.5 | 8.96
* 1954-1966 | 0.1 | 9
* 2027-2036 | -0.1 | 10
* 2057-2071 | 0.4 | 10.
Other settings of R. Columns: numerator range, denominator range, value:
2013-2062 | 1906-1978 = 1.11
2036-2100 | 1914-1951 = 1.14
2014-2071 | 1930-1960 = 1.09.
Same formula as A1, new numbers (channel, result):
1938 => 9.12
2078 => 10.2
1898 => 8.46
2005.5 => 9.3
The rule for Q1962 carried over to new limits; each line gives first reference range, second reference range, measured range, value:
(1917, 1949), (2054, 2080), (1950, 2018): 0.02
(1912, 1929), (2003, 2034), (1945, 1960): -0.03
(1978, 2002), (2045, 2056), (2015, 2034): -0.04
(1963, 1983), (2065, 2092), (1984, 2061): -0.01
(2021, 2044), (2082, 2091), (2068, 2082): 0.01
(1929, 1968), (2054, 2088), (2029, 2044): -0.01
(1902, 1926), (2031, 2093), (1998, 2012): 0.02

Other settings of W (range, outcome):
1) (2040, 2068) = 9.94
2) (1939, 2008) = 9.12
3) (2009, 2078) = 9.91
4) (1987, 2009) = 9.23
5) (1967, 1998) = 9.05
